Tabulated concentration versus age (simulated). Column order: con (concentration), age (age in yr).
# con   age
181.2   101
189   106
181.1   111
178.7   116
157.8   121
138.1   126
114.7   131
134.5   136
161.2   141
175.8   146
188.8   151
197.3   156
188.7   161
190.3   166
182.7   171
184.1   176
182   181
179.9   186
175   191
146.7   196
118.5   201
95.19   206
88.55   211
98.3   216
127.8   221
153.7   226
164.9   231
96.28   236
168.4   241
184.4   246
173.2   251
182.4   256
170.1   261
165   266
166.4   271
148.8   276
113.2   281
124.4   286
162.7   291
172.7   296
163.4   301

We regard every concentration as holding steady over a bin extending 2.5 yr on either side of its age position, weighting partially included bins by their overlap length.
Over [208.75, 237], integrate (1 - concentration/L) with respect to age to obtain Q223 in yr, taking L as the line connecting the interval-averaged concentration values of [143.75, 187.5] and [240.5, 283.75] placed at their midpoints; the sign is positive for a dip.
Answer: 8.01 yr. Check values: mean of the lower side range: 186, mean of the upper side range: 163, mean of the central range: 123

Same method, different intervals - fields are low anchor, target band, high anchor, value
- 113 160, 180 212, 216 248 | 2.2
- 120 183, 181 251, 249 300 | 9.5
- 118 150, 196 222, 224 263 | 8.1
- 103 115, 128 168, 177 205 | 0.7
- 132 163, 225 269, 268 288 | -4.7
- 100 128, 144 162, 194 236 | -4.2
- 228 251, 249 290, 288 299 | 1.4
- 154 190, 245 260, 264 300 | -1.7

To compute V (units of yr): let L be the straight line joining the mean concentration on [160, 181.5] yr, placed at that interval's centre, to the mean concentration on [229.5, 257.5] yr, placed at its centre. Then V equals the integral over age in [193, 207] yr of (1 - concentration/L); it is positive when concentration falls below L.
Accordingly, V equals 4.1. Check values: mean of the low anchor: 186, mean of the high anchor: 161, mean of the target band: 125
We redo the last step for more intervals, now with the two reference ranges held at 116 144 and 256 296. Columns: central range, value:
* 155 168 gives -3.9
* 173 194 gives -4.4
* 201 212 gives 3.8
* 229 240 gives 1.2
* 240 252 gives -1.9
